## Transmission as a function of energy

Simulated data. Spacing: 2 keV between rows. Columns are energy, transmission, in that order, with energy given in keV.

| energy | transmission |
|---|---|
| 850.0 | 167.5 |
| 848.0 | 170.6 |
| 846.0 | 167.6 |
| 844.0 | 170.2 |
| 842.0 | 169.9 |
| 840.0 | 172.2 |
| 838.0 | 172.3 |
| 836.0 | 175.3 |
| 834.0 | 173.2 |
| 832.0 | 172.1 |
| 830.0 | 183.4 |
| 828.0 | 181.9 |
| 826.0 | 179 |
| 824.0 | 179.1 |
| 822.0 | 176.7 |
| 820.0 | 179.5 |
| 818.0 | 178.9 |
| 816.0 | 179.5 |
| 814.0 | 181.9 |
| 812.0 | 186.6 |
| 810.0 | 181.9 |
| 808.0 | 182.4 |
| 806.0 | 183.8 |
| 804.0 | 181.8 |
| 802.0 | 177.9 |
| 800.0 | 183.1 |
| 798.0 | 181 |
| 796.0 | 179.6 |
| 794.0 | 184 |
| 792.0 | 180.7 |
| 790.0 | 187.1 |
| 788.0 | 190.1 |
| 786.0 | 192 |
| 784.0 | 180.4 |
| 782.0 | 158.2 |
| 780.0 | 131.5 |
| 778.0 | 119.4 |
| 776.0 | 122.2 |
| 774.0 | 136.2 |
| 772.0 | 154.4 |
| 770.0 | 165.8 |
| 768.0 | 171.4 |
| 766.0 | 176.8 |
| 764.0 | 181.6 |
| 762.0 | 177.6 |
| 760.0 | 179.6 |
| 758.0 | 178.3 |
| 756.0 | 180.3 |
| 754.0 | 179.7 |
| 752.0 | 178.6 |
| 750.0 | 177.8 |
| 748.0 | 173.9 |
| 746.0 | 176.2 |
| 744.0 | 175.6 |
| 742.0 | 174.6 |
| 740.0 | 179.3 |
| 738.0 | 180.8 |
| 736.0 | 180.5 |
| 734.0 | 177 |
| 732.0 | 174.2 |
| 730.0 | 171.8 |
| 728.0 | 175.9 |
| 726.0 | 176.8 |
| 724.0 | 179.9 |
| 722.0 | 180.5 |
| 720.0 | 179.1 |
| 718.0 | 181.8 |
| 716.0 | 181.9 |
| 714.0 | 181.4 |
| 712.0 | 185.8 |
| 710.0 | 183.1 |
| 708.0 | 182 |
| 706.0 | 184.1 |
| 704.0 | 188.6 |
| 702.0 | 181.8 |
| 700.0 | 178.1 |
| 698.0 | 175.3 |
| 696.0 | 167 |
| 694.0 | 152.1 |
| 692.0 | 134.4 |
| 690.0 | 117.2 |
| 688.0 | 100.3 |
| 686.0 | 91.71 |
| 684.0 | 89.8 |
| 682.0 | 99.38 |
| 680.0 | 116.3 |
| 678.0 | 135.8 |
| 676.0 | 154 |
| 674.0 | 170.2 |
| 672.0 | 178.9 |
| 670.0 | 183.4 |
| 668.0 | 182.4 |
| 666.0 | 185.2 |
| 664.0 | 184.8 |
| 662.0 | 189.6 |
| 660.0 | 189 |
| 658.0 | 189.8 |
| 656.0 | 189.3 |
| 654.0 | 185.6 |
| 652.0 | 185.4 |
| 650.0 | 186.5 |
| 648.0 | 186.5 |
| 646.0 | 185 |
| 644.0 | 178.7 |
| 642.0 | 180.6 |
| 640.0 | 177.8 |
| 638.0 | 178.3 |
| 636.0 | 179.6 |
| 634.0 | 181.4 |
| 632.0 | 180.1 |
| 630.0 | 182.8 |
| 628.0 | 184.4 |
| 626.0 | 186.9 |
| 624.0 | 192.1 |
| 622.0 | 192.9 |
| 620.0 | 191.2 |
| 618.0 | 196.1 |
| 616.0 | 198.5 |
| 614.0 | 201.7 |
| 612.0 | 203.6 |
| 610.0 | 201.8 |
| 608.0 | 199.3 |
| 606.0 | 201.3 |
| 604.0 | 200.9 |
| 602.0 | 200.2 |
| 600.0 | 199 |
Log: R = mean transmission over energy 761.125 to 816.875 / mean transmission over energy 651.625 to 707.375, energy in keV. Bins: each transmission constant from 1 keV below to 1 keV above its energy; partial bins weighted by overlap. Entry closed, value 1.1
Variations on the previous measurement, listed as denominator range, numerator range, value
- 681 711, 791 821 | 1.22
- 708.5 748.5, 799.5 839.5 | 1.00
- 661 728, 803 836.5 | 1.11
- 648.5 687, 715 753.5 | 1.09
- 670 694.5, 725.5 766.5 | 1.36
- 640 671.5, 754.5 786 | 0.88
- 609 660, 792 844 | 0.95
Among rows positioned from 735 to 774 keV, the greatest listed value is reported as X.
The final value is 181.6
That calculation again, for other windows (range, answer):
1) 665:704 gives 188.6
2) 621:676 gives 192.9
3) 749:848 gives 192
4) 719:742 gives 180.8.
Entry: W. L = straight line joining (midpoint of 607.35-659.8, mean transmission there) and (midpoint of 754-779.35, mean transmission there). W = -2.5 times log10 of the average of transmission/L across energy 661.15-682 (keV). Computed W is 0.10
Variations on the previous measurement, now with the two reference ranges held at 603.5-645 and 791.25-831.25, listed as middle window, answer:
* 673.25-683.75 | 0.39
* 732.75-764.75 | 0.04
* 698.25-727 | 0.02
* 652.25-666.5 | 0.00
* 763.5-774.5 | 0.11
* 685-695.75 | 0.46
